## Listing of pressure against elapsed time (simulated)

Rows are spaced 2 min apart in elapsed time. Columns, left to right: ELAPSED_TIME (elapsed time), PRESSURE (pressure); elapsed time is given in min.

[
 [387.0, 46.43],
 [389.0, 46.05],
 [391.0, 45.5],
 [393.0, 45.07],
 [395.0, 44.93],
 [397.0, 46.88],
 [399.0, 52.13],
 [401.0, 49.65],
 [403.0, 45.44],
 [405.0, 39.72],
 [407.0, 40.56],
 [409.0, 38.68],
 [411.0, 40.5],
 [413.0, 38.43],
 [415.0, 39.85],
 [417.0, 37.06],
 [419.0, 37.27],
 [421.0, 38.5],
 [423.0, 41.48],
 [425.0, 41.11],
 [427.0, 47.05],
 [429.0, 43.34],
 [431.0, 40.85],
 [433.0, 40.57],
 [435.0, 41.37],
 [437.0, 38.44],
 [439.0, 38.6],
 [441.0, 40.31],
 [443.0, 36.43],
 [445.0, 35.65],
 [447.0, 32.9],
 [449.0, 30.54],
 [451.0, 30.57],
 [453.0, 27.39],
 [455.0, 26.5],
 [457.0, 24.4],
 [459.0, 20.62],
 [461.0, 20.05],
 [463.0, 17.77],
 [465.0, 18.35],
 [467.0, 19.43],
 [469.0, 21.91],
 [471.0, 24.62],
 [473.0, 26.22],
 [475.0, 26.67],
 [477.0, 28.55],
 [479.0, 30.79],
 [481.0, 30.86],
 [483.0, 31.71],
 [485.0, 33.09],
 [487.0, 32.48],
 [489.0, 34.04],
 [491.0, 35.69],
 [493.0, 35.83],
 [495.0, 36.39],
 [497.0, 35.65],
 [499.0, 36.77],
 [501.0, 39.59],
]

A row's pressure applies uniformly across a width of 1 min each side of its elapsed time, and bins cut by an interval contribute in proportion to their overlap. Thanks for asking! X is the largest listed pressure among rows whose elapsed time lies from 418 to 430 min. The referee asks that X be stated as 47.05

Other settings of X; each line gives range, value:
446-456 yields 32.9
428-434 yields 43.34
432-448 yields 41.37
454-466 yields 26.5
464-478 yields 28.55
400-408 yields 49.65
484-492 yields 35.69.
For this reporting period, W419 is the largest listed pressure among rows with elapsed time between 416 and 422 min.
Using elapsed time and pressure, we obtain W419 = 38.5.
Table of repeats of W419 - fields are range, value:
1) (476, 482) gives 30.86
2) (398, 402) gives 52.13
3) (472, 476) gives 26.67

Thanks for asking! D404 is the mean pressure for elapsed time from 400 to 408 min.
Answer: 43.8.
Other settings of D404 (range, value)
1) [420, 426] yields 40.4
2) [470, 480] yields 27.4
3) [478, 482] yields 30.8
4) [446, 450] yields 31.7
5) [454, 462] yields 22.9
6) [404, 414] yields 39.6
